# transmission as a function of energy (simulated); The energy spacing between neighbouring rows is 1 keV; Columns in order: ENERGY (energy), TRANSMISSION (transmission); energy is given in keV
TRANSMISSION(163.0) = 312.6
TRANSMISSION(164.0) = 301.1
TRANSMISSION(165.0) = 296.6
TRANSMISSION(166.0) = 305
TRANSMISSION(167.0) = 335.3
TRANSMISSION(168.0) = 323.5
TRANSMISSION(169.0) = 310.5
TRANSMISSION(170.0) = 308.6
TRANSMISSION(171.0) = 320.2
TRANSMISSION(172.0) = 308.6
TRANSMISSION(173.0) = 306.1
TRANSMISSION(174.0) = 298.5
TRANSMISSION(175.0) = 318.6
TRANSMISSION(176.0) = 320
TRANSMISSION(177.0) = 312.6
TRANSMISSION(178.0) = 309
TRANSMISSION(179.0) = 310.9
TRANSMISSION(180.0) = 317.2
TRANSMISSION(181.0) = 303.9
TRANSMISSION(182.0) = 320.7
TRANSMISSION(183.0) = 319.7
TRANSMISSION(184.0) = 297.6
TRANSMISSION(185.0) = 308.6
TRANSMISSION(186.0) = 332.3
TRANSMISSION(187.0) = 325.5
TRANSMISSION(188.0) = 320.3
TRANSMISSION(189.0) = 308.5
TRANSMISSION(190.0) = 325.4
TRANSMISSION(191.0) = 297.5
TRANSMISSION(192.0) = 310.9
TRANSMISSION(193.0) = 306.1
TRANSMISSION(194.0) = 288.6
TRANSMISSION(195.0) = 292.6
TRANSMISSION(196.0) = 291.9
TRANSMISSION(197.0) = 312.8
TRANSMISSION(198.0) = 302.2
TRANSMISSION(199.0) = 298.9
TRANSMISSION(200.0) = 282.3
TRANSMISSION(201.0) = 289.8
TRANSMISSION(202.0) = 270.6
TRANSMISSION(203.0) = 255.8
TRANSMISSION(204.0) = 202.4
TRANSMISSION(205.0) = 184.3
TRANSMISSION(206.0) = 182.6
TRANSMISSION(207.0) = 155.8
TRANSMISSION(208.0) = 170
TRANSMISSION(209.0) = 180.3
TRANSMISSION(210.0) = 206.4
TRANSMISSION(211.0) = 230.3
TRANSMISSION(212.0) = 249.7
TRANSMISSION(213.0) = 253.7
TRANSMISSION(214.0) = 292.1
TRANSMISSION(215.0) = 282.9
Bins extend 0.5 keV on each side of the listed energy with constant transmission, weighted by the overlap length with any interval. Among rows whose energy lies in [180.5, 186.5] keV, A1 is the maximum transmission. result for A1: 332.3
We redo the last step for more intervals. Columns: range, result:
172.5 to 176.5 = 320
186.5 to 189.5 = 325.5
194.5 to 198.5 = 312.8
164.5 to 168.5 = 335.3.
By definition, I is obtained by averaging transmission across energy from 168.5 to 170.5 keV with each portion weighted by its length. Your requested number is 310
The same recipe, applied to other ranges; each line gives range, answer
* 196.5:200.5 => 299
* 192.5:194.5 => 297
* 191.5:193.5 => 308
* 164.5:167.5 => 312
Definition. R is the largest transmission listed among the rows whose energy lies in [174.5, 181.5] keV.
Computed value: 320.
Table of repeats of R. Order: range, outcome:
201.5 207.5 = 270.6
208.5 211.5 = 230.3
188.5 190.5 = 325.4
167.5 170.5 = 323.5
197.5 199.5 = 302.2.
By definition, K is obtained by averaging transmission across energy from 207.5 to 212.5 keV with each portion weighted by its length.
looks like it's 207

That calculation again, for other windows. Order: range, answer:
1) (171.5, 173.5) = 307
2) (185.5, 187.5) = 329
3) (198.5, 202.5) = 285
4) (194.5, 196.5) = 292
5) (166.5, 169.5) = 323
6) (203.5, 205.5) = 193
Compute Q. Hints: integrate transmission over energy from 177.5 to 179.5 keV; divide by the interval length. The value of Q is 310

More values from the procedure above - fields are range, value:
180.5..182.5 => 312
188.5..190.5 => 317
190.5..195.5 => 299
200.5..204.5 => 255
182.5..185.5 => 309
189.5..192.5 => 311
